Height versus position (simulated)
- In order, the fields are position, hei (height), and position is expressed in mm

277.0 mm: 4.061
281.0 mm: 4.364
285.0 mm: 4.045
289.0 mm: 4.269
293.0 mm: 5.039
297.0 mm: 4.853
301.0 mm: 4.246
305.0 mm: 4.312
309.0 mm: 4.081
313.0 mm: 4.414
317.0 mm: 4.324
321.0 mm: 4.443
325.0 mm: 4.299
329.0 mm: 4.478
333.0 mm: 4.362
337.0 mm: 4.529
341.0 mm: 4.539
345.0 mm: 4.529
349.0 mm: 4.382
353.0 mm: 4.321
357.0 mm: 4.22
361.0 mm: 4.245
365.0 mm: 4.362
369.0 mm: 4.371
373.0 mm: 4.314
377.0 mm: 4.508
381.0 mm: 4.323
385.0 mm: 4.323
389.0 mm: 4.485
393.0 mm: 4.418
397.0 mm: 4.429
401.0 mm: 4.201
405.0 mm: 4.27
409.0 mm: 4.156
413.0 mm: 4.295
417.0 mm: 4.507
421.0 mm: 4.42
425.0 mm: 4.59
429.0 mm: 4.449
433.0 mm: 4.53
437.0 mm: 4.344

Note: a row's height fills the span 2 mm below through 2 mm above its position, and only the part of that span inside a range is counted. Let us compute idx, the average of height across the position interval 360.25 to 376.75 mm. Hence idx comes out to 4.35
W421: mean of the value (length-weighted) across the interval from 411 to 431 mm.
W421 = 4.45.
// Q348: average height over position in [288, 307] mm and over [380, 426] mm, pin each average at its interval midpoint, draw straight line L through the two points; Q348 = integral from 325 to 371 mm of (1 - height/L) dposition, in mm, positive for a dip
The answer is 0.8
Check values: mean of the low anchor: 4.56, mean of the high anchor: 4.36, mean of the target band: 4.39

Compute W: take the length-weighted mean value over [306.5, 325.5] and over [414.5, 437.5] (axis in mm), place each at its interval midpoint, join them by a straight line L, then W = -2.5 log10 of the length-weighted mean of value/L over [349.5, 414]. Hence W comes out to 0.02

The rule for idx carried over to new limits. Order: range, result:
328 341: 4.47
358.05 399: 4.37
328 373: 4.39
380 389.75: 4.37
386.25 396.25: 4.44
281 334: 4.4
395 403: 4.31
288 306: 4.57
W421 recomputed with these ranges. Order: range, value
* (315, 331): 4.39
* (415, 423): 4.46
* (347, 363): 4.29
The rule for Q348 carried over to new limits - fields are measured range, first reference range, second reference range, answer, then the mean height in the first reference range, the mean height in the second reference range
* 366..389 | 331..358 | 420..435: 0.4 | 4.42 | 4.5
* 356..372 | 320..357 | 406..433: 0.4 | 4.42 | 4.41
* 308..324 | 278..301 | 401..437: 0.4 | 4.47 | 4.39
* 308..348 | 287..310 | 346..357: 0.0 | 4.48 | 4.34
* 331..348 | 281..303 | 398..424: -0.3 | 4.48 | 4.32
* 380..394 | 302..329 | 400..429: -0.1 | 4.32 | 4.36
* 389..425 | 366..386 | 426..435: 0.7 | 4.37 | 4.5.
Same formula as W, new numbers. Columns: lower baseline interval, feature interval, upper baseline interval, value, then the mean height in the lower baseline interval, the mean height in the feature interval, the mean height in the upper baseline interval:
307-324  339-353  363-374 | -0.03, 4.31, 4.46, 4.35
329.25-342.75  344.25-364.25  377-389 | 0.03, 4.48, 4.33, 4.38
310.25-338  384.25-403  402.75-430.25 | 0.00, 4.39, 4.37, 4.38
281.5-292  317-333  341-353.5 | 0.00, 4.27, 4.39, 4.44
